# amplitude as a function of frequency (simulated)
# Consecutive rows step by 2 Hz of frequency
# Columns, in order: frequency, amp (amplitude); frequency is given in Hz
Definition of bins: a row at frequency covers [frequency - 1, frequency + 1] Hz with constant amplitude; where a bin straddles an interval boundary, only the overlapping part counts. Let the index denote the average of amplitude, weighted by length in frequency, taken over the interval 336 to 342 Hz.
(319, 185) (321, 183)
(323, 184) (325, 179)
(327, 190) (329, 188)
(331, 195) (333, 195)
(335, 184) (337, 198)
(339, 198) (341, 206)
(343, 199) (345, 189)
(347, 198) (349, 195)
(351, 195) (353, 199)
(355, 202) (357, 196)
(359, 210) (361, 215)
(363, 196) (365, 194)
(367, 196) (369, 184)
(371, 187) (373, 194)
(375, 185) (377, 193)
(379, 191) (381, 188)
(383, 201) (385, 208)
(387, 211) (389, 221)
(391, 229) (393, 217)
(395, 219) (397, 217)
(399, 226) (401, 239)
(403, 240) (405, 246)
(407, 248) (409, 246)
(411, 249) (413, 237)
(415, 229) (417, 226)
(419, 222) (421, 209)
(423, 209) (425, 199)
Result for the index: 201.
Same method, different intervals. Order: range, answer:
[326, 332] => 191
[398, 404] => 235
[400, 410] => 244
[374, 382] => 189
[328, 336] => 190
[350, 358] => 198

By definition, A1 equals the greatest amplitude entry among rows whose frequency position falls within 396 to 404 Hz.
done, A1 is 240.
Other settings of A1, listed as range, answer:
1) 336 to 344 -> 206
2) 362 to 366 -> 196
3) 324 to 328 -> 190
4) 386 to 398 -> 229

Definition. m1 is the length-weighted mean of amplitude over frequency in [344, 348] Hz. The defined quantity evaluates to 194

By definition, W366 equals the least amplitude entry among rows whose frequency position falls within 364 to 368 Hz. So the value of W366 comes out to 194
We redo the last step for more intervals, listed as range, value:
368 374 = 184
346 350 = 195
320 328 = 179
